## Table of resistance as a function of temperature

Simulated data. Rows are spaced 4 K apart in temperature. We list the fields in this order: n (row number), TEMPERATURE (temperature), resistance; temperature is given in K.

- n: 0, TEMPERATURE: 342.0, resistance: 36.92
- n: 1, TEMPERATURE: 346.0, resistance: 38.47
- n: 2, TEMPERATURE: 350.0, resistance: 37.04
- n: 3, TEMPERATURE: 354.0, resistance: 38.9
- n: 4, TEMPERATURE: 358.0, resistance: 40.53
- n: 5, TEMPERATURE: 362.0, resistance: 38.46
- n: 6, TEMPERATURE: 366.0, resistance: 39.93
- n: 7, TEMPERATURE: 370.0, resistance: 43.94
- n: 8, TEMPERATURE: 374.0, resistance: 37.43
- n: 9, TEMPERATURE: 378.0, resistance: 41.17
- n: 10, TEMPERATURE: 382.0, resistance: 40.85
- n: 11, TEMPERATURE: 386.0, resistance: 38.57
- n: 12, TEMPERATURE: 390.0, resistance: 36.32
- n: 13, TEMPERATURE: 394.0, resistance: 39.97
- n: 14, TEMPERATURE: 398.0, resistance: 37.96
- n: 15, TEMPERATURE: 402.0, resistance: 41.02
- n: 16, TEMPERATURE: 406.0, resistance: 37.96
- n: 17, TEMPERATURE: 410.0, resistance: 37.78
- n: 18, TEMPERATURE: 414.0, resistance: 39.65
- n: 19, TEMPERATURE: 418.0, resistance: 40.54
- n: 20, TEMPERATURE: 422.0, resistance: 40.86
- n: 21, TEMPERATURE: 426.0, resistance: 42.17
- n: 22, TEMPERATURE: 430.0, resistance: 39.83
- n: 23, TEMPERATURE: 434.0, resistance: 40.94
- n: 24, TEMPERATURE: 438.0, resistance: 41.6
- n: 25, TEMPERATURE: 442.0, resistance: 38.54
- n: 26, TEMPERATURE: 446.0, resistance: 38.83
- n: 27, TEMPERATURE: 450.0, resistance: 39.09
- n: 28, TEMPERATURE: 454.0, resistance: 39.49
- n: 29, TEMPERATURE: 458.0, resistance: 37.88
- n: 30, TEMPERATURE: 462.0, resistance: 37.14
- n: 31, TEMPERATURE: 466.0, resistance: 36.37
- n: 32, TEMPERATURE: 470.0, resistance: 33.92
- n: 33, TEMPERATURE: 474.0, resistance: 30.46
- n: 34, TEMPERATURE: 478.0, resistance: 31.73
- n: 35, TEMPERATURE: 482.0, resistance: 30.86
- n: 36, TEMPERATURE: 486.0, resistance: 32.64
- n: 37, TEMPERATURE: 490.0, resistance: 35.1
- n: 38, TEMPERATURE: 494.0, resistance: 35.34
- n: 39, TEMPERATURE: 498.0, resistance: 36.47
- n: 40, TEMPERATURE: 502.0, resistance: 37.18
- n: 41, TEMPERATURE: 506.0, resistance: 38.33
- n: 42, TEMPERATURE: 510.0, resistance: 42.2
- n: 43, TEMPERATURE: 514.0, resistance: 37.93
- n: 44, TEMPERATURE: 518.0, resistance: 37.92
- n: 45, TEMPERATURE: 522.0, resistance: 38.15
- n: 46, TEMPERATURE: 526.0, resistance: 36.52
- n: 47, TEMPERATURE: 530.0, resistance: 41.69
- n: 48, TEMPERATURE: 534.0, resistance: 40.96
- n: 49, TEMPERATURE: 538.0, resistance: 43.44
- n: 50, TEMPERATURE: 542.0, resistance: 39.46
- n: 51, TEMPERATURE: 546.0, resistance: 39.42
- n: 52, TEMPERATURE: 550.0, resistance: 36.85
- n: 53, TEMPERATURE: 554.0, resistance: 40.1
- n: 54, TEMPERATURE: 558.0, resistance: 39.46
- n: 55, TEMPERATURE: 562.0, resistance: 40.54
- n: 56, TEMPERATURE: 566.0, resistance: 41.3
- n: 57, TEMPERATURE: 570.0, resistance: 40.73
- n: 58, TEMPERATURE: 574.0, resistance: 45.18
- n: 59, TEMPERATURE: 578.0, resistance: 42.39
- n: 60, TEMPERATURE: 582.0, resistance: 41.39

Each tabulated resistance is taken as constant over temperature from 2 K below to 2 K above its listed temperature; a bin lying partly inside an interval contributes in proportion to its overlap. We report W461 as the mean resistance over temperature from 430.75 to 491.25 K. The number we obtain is 36.4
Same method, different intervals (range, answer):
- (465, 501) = 33.7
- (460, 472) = 35.8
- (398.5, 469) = 39.3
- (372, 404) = 39.2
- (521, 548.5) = 40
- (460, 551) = 37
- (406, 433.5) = 40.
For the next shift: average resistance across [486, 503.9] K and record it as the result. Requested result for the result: 35.6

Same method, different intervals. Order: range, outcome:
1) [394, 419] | 39.2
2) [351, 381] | 40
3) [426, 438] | 40.9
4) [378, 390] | 39.4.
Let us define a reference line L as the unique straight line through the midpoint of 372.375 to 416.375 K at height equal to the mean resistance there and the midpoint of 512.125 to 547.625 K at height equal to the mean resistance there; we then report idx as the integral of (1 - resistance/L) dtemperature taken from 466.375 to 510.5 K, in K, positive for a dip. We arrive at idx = 5.2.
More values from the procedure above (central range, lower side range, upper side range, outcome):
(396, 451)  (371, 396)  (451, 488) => -4.0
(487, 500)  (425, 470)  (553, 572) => 1.4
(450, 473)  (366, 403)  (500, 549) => 1.5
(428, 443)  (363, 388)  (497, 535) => -0.3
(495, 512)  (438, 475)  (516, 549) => 0.2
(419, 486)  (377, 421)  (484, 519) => 1.3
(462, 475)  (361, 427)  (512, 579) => 1.8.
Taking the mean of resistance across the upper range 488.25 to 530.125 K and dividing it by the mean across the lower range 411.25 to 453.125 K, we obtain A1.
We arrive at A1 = 0.9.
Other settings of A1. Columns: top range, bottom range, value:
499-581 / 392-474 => 1.03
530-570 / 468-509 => 1.17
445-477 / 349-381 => 0.92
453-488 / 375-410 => 0.88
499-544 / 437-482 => 1.08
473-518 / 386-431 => 0.90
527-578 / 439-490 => 1.14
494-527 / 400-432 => 0.95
